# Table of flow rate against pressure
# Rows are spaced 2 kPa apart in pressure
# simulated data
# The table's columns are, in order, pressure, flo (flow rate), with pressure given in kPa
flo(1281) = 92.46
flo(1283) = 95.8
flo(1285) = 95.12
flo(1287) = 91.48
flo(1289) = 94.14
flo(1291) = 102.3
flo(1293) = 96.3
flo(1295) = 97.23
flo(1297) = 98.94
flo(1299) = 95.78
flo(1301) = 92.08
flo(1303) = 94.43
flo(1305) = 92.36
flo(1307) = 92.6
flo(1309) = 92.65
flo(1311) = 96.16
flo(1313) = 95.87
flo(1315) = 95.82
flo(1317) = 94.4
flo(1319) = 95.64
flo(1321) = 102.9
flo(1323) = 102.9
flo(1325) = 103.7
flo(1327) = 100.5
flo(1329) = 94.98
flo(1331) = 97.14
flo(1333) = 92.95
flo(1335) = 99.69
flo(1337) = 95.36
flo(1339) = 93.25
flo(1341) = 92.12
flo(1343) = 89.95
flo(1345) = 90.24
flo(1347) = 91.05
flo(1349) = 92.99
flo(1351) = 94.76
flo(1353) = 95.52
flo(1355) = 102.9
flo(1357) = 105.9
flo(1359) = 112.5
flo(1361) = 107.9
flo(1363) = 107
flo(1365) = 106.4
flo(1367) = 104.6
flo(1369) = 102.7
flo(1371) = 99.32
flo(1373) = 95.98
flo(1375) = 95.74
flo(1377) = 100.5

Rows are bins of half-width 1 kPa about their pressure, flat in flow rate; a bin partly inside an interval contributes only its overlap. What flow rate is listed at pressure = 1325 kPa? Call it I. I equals 103.7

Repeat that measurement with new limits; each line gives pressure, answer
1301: 92.08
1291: 102.3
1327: 100.5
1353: 95.52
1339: 93.25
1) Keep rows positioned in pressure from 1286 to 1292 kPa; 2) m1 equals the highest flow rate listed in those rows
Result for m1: 102.3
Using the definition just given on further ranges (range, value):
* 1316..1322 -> 102.9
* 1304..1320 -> 96.16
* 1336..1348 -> 95.36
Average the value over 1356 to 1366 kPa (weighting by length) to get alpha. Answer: 108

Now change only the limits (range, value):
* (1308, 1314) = 94.9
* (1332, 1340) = 95.3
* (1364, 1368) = 106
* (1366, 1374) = 101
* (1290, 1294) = 99.3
